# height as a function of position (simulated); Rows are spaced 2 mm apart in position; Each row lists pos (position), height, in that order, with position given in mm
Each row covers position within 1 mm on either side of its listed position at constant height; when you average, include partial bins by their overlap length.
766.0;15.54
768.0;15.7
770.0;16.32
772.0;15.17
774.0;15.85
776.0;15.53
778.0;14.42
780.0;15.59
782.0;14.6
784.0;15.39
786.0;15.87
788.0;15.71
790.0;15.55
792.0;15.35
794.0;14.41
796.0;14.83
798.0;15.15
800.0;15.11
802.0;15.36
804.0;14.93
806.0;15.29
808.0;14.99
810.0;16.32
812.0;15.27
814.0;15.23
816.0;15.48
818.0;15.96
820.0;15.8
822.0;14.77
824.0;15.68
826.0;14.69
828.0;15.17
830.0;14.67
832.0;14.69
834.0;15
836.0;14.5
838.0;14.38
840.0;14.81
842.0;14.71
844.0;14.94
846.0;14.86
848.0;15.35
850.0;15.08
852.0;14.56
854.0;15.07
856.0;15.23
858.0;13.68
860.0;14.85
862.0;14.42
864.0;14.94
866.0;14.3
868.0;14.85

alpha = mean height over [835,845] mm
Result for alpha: 14.7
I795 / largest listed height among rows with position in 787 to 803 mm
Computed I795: 15.71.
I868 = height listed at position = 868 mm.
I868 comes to 14.85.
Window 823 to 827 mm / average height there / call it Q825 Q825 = 15.2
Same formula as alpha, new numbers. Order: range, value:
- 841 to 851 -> 15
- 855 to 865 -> 14.6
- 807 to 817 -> 15.5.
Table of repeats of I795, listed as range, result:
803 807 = 15.29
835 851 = 15.35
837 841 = 14.81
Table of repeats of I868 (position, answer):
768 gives 15.7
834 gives 15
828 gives 15.17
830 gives 14.67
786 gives 15.87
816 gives 15.48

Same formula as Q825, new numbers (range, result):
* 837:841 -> 14.6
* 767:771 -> 16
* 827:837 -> 14.8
